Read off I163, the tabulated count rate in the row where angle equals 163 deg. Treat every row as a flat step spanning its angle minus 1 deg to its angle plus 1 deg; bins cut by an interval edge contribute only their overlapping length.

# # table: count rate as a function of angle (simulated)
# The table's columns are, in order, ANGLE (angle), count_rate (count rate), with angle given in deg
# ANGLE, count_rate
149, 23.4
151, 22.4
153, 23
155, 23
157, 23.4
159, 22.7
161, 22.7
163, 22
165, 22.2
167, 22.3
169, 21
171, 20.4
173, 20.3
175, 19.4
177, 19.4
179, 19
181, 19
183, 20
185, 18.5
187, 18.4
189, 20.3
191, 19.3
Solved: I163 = 22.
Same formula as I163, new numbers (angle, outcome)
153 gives 23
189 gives 20.3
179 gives 19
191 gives 19.3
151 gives 22.4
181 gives 19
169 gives 21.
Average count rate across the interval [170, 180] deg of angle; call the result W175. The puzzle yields 19.7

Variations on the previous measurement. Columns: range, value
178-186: 19.1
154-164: 22.8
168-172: 20.7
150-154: 22.7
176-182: 19.1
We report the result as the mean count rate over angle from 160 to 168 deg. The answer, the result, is 22.3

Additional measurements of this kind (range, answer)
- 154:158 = 23.2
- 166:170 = 21.6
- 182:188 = 19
